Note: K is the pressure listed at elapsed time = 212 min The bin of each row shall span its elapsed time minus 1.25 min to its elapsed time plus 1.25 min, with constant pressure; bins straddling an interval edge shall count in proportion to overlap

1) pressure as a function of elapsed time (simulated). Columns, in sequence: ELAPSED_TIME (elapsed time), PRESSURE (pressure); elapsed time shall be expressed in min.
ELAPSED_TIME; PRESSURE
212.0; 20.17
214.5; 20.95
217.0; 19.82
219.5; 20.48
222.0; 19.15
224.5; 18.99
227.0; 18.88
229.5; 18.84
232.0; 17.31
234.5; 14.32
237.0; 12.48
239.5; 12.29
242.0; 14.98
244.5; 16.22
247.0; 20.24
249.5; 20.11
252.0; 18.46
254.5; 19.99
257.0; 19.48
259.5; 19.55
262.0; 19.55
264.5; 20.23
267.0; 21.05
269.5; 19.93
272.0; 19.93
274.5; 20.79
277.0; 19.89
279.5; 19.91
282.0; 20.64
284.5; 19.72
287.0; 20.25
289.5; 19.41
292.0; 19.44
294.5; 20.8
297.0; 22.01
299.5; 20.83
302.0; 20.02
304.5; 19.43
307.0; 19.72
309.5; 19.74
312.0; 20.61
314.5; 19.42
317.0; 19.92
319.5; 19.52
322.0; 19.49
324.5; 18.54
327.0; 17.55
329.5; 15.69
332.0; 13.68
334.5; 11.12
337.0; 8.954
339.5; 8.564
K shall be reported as 20.17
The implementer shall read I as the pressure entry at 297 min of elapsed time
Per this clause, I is 22.01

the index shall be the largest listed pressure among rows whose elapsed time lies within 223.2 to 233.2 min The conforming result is 18.99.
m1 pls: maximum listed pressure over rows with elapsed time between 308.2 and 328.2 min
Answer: 20.61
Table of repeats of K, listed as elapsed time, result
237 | 12.48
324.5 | 18.54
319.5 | 19.52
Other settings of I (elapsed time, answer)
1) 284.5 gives 19.72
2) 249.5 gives 20.11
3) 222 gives 19.15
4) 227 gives 18.88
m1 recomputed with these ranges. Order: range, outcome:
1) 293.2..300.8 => 22.01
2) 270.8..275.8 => 20.79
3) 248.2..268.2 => 21.05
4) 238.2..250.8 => 20.24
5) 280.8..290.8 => 20.64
